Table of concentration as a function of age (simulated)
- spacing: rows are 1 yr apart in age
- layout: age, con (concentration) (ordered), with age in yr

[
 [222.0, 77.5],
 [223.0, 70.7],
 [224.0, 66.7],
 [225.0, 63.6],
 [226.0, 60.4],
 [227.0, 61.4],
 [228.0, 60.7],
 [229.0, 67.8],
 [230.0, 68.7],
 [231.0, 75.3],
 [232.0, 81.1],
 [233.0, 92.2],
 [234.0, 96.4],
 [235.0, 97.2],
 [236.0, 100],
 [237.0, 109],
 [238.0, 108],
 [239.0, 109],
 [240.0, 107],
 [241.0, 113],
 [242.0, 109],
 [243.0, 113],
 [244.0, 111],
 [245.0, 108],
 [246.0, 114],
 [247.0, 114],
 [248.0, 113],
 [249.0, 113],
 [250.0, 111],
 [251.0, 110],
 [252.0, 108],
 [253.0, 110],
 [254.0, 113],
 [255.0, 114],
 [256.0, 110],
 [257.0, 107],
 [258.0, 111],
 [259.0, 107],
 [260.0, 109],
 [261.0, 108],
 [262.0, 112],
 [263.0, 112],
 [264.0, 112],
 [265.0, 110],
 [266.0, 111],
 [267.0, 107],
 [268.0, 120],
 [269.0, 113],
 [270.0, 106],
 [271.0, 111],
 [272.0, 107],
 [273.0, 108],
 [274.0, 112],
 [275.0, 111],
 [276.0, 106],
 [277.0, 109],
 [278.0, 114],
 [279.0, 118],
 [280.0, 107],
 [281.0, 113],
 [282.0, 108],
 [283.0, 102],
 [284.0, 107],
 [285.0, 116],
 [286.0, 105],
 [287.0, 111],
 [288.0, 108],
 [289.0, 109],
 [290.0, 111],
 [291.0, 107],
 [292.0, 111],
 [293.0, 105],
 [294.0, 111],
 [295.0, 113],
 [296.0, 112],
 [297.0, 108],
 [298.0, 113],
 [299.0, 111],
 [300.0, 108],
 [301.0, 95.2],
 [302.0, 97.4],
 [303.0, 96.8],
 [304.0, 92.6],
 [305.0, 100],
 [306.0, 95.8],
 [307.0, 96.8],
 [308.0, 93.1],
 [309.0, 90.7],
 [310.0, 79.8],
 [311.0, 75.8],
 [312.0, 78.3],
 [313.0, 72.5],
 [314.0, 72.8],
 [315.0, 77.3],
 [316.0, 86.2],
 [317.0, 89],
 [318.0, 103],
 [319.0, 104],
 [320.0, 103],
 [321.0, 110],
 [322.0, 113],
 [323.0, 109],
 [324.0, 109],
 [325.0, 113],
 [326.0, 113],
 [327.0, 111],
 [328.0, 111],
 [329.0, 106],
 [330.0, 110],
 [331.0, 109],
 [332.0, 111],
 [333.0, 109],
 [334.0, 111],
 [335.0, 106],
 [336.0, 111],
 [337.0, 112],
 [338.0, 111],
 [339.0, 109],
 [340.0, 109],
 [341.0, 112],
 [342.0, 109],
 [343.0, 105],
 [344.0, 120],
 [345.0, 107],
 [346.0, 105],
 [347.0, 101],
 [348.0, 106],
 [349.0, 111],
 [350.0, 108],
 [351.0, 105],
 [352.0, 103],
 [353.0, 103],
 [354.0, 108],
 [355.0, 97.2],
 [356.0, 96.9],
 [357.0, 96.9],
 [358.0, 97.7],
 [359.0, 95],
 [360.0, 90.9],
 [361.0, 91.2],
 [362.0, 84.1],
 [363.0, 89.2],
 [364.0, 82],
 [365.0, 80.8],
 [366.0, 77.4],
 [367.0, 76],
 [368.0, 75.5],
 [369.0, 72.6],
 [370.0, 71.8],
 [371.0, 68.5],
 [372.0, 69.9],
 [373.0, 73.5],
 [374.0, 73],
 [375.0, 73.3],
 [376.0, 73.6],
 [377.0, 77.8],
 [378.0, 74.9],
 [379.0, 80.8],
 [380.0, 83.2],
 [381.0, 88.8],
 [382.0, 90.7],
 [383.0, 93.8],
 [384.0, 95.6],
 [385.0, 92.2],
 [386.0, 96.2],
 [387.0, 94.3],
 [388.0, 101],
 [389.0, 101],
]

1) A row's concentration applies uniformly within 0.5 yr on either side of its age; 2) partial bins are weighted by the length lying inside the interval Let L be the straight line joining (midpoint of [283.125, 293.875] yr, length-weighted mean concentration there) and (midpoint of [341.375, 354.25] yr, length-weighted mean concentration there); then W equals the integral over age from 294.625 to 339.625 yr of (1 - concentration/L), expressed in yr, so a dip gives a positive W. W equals 2.8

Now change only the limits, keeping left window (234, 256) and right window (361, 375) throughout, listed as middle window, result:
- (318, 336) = -4.4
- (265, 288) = -2.0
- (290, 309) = -1.7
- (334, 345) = -3.4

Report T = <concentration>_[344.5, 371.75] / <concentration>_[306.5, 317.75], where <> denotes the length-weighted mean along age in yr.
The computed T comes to 1.11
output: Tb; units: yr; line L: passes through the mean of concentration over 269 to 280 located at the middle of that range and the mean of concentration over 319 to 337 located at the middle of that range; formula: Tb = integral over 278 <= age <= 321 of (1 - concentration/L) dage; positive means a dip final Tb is 3.6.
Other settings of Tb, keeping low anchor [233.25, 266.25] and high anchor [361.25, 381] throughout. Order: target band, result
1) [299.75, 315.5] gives 0.9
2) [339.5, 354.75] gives -4.3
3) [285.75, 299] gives -1.6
